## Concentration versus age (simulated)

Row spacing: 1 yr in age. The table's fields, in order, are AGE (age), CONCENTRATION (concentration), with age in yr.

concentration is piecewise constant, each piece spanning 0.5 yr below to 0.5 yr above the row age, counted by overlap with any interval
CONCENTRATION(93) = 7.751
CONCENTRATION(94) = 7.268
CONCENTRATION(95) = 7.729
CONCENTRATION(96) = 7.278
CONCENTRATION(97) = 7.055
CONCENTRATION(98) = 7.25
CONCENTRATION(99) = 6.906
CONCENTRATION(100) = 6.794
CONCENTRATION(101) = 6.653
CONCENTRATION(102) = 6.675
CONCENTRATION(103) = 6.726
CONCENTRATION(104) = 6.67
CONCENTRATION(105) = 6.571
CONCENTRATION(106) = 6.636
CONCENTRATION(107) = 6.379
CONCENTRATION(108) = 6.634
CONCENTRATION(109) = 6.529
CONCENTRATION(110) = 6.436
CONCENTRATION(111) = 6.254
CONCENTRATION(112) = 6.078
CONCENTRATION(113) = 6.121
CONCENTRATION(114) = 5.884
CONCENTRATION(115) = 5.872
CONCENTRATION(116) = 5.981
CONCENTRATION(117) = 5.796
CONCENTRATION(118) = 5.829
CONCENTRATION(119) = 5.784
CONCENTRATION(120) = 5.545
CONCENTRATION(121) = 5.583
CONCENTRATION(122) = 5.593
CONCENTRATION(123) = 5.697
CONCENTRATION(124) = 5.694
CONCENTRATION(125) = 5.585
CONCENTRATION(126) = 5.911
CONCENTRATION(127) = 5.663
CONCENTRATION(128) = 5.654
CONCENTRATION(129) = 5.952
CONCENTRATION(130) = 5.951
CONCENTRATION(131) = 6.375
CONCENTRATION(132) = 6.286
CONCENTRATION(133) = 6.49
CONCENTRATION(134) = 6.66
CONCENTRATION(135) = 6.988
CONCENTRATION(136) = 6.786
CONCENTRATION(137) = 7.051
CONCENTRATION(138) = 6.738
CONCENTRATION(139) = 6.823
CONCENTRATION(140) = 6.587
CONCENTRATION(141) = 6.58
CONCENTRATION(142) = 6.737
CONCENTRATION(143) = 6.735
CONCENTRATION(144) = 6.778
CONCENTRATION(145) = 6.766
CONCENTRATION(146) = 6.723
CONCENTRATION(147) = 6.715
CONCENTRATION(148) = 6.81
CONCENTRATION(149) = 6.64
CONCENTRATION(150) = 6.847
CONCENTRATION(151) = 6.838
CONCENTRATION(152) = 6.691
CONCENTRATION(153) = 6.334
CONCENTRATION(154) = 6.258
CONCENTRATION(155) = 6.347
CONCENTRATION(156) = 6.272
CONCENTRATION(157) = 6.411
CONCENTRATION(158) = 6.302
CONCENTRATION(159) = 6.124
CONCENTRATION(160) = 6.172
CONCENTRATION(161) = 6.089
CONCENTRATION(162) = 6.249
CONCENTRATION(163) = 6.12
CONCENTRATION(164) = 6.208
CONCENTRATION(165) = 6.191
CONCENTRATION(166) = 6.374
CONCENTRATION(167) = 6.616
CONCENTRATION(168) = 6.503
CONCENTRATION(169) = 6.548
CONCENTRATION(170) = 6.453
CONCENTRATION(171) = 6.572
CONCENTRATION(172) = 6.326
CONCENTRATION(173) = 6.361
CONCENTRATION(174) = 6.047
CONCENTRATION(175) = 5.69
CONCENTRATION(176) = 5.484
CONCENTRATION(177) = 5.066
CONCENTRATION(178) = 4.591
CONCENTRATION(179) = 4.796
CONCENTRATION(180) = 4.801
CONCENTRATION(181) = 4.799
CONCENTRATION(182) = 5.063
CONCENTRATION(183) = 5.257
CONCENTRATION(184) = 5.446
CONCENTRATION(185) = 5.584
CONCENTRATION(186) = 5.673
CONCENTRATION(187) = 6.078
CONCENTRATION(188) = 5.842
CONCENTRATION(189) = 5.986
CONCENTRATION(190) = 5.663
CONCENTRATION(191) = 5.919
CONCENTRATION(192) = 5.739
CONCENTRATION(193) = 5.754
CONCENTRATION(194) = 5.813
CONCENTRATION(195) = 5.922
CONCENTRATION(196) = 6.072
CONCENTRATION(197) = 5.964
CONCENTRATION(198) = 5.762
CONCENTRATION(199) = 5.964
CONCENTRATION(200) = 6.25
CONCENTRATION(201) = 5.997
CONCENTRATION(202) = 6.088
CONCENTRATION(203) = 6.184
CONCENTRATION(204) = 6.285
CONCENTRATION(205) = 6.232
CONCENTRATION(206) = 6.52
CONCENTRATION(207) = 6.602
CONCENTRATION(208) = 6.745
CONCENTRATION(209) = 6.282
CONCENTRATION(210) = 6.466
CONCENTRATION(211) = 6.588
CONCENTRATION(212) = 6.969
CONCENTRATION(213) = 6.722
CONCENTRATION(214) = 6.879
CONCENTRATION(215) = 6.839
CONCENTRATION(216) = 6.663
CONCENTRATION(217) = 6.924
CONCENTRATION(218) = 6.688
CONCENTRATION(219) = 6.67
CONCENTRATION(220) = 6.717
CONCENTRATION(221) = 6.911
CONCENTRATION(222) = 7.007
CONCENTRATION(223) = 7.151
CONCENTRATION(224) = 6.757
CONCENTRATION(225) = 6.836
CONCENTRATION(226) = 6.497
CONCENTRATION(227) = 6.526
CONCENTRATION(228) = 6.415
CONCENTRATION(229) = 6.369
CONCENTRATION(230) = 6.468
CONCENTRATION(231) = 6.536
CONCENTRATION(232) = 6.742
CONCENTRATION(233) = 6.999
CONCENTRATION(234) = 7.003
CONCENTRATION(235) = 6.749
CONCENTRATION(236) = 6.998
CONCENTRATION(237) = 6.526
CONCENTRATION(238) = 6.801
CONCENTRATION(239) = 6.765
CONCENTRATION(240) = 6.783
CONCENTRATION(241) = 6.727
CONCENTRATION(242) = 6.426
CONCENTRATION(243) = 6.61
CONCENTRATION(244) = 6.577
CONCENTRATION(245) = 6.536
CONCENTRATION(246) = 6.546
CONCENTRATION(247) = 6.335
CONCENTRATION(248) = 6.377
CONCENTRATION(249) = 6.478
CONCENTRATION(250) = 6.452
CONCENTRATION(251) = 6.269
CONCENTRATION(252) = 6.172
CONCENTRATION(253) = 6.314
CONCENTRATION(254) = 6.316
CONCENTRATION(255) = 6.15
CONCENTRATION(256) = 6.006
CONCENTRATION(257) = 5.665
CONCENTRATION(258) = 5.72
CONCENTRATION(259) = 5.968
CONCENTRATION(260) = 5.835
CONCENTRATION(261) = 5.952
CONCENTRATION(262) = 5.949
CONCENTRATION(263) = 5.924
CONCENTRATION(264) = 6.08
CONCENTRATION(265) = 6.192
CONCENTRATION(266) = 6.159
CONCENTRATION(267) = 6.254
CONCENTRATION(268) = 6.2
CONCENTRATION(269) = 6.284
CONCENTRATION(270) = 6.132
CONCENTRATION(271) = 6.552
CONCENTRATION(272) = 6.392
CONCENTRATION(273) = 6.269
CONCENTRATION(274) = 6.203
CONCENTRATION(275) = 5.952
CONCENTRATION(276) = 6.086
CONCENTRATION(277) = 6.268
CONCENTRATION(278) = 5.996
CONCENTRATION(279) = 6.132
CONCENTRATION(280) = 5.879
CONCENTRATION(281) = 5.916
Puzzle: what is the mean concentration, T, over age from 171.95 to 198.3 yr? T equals 5.6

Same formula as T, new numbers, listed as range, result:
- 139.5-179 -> 6.32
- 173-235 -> 6.18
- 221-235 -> 6.72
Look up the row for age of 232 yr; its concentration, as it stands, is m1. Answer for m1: 6.742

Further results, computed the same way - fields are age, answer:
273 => 6.269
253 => 6.314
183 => 5.257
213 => 6.722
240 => 6.783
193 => 5.754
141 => 6.58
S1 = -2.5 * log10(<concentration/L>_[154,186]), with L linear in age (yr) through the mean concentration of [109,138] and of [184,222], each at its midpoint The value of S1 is 0.05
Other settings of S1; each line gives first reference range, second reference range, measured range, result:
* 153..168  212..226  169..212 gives 0.116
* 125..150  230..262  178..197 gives 0.166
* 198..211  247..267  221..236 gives -0.088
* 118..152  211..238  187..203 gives 0.119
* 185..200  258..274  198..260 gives -0.089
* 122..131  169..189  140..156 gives -0.163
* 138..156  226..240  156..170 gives 0.059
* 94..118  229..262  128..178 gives 0.020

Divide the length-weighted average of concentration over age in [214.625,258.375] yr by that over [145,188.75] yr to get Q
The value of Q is 1.08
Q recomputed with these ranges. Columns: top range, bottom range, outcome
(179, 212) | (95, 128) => 0.94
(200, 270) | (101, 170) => 1.02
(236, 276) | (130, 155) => 0.94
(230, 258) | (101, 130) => 1.07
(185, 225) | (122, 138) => 1.03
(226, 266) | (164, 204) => 1.09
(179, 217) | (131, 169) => 0.92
